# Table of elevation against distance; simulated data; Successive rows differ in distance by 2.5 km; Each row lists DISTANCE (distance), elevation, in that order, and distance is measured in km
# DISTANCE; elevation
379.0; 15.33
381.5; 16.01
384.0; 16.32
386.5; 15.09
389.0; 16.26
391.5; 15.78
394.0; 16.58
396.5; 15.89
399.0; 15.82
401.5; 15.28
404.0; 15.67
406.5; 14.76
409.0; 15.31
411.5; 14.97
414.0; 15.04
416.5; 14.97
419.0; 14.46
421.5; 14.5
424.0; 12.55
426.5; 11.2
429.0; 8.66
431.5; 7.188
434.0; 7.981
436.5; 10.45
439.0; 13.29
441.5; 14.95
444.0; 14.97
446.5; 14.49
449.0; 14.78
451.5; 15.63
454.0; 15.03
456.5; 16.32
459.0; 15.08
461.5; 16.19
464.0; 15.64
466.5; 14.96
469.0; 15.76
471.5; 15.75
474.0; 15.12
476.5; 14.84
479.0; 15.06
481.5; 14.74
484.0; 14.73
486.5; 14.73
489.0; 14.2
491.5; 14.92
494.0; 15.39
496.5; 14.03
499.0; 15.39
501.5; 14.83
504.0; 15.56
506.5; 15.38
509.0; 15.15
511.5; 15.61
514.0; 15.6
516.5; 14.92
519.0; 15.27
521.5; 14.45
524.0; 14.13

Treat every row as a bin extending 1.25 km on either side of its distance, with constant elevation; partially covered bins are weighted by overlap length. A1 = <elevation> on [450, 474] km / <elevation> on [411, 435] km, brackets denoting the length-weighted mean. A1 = 1.29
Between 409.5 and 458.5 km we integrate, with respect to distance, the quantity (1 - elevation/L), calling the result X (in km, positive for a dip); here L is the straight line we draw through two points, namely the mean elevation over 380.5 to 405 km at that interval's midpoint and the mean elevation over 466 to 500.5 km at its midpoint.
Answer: 6.9 km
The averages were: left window 15.9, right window 15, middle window 13.3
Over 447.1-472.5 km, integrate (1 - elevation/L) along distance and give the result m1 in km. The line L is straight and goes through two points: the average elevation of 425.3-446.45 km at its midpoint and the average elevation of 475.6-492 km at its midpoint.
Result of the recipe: -4.9 km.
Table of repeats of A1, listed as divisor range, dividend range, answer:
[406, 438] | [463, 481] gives 1.23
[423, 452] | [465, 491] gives 1.24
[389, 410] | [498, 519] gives 0.98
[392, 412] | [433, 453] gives 0.86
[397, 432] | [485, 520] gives 1.09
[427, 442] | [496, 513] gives 1.48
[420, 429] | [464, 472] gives 1.27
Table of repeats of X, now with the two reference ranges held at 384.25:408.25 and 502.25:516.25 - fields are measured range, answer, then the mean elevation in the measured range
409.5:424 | 0.9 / 14.6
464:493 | 0.9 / 15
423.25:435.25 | 4.8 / 9.39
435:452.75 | 1.8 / 14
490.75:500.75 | 0.3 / 14.9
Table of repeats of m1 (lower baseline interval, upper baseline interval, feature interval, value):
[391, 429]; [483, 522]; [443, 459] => -0.4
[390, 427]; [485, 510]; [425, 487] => 4.4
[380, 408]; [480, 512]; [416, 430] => 2.6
